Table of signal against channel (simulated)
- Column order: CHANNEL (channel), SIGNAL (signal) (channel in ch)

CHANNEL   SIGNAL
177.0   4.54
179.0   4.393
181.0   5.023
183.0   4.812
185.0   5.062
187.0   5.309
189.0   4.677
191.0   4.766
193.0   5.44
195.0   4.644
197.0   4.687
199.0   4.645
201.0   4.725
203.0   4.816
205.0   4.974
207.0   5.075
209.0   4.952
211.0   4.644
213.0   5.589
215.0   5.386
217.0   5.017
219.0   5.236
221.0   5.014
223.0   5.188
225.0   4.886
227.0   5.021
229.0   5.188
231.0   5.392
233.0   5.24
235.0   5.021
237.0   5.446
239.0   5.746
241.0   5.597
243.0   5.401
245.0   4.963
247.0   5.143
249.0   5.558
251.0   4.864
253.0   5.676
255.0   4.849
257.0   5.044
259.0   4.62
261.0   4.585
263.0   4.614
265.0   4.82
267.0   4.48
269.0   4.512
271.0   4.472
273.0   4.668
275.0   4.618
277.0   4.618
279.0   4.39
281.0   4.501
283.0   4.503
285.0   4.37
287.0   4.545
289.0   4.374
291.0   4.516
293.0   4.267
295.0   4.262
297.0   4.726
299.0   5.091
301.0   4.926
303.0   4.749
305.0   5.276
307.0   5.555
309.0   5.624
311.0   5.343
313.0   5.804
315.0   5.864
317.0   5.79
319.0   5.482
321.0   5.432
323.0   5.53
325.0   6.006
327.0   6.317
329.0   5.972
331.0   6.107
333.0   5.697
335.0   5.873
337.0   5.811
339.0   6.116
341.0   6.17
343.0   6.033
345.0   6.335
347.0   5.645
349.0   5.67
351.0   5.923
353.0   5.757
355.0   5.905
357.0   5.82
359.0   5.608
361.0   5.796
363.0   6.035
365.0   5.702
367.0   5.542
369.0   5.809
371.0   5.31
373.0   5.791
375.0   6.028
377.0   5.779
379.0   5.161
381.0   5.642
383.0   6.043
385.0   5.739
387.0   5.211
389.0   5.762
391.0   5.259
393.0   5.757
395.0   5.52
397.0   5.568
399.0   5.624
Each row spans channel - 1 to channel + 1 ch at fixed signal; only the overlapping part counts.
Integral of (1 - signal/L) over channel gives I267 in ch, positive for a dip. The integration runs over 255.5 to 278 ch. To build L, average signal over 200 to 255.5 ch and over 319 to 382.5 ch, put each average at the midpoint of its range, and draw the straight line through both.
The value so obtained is 3.0 ch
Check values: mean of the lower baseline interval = 5.17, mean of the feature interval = 4.65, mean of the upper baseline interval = 5.81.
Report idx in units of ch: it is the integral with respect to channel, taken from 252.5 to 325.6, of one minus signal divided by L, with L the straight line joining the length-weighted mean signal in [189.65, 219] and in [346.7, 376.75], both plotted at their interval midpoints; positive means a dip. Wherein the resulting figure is 6.4 ch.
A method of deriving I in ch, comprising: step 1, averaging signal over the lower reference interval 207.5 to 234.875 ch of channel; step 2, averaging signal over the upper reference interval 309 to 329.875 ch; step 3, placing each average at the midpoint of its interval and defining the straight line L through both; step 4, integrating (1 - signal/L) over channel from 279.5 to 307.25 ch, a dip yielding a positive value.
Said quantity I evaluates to 4.6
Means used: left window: 5.13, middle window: 4.66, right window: 5.75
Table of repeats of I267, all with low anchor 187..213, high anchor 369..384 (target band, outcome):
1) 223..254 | -1.31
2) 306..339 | -2.01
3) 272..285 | 1.75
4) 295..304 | 0.90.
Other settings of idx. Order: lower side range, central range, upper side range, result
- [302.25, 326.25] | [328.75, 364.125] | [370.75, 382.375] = -1.9 ch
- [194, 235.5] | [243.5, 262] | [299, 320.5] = 0.5 ch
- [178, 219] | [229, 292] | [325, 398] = 4.5 ch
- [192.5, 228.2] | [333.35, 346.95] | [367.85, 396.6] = -1.3 ch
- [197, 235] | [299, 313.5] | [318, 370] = 0.8 ch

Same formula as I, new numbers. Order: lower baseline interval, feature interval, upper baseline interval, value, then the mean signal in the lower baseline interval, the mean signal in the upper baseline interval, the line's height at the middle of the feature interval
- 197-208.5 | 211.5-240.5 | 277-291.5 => -3.1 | 4.84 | 4.47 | 4.73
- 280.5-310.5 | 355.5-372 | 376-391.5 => -1.0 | 4.77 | 5.58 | 5.4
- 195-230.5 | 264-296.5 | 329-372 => 5.5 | 5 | 5.84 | 5.41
